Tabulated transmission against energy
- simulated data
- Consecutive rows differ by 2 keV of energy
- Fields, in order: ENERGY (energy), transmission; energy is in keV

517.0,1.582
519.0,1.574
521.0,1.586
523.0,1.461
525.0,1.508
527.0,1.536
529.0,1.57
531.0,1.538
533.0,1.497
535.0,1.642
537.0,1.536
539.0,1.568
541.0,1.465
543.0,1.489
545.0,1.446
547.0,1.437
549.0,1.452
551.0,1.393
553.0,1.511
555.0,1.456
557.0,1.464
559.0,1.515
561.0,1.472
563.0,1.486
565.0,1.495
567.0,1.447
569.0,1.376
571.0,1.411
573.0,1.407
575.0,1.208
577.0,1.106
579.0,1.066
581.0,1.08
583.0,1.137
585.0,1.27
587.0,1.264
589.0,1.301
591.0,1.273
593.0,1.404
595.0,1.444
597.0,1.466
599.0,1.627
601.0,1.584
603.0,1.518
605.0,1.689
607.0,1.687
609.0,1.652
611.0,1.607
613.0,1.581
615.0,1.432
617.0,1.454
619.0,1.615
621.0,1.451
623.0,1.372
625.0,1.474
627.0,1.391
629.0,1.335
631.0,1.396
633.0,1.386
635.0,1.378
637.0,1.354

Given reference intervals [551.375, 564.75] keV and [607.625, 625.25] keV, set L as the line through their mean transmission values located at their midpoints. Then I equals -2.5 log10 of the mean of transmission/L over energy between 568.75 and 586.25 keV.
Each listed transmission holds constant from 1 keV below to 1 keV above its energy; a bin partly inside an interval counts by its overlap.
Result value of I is 0.22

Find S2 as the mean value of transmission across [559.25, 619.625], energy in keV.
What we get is 1.42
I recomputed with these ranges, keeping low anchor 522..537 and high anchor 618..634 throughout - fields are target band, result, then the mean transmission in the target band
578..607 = 0.07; 1.38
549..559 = 0.03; 1.46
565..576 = 0.08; 1.38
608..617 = -0.08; 1.56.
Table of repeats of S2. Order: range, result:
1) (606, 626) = 1.53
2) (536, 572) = 1.47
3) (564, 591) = 1.27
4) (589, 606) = 1.49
